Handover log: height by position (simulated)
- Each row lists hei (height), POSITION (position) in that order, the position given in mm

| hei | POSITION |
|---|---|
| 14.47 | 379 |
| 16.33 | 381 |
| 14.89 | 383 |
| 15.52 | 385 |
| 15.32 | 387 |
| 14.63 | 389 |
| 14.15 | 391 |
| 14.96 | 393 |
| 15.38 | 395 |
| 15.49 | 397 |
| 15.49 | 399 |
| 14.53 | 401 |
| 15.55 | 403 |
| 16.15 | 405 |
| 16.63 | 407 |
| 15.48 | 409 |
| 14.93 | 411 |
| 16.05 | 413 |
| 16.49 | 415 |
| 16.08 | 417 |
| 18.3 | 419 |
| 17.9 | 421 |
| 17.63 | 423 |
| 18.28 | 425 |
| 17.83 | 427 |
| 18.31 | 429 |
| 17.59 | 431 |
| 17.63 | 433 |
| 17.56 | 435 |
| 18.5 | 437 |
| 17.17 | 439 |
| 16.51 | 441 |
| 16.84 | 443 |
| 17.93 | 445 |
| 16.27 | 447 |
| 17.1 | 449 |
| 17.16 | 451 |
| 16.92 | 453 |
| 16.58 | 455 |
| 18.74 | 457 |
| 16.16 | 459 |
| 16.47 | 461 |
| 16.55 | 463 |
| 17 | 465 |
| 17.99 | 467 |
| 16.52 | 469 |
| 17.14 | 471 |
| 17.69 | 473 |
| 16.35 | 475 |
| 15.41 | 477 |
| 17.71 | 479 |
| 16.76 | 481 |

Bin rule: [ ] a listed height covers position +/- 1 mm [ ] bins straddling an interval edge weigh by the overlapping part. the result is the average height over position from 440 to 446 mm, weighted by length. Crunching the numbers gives 17.1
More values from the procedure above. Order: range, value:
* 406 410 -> 16.1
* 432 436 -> 17.6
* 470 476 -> 17.1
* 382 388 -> 15.2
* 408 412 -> 15.2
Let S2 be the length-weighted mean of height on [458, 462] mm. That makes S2 16.3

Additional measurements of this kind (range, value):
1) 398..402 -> 15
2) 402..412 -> 15.7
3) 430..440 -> 17.7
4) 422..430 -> 18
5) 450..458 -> 17.3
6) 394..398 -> 15.4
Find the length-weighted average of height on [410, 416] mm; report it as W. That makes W 15.8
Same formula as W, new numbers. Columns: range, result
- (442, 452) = 17.1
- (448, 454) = 17.1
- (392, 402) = 15.2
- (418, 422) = 18.1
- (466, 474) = 17.3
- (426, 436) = 17.8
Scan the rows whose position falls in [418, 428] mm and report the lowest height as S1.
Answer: 17.63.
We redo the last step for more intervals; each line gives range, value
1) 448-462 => 16.16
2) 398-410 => 14.53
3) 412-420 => 16.05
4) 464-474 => 16.52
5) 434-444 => 16.51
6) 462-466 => 16.55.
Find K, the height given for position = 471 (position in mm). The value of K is 17.14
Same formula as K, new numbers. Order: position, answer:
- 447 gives 16.27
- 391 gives 14.15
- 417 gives 16.08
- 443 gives 16.84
